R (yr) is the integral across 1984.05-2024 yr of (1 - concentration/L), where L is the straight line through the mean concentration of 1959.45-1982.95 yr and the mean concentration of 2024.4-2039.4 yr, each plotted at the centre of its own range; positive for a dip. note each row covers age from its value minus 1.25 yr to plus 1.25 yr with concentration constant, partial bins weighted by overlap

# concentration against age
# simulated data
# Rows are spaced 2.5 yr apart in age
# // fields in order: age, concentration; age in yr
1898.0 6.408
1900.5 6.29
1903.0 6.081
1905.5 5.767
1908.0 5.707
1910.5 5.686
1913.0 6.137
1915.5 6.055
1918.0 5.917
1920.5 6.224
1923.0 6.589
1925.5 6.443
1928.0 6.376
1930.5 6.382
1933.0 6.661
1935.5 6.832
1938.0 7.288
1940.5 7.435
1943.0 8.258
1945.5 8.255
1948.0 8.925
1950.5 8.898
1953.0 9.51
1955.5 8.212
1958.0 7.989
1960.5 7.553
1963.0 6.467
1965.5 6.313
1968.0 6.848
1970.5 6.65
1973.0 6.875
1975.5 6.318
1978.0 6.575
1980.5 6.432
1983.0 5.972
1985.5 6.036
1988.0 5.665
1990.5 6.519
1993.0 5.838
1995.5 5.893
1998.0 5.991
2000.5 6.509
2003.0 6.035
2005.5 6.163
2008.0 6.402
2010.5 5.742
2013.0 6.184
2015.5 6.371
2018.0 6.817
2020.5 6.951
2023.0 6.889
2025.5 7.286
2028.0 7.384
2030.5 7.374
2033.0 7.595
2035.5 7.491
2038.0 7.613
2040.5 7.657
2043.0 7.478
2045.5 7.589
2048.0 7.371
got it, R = 4.7 yr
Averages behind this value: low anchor 6.63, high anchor 7.46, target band 6.24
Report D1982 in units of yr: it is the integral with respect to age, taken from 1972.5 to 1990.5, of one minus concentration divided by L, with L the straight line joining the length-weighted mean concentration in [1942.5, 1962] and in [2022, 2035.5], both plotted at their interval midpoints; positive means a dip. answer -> 3.9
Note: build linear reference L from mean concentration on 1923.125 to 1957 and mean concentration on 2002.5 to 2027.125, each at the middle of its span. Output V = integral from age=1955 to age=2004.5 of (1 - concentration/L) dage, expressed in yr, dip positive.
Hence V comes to 3.7 yr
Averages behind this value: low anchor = 7.62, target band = 6.51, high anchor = 6.51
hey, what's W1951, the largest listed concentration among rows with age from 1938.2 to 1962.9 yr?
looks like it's 9.51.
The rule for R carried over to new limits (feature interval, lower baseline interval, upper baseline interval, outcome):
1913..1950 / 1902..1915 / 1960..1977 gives -4.7 yr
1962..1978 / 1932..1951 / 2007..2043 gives 2.0 yr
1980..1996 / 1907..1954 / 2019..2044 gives 2.6 yr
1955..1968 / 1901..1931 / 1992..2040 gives -1.7 yr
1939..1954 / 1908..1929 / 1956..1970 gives -3.9 yr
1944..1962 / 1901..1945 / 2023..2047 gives -4.5 yr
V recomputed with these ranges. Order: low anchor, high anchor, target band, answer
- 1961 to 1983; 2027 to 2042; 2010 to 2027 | 1.46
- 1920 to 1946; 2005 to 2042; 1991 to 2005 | 1.75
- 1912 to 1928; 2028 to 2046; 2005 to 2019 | 1.89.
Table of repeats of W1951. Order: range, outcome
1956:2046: 7.989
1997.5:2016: 6.509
